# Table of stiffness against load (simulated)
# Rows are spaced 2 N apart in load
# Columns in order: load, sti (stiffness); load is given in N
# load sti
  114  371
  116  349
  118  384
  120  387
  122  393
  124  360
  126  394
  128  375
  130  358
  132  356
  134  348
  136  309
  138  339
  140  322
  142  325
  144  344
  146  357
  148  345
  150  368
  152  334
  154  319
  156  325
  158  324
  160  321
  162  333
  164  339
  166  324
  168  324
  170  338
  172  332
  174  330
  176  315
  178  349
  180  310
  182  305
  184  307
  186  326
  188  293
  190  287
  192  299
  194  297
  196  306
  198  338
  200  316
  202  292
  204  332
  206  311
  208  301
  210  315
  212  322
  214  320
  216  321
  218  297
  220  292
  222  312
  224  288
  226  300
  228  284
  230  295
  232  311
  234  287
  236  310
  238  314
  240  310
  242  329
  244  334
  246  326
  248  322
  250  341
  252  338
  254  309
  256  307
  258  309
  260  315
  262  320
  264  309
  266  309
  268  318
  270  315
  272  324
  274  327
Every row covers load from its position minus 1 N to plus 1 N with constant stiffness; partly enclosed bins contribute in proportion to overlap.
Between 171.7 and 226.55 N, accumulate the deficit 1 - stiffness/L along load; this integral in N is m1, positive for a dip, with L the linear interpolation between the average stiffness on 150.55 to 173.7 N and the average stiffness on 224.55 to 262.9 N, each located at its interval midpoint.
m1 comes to 1.89 N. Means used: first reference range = 329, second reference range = 313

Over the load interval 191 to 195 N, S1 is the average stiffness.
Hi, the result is 298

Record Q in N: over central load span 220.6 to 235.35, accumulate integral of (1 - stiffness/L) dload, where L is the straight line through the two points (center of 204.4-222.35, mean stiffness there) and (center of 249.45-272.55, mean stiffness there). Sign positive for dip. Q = 0.7 N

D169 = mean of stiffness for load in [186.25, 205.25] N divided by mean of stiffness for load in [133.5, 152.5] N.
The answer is 0.91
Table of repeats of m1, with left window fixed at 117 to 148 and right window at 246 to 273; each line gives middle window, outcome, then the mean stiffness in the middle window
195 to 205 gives 0.58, 317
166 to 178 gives 0.53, 329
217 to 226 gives 0.88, 298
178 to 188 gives 0.81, 314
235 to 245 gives 0.15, 319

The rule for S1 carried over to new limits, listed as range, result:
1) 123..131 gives 372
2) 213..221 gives 308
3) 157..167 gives 328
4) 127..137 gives 349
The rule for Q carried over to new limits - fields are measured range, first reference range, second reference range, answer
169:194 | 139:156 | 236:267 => 1.28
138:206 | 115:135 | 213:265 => 4.44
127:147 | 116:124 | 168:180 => 1.14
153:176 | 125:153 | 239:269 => 0.96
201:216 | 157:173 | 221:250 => 0.16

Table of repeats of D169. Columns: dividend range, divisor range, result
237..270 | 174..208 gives 1.02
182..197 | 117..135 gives 0.81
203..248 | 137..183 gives 0.94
